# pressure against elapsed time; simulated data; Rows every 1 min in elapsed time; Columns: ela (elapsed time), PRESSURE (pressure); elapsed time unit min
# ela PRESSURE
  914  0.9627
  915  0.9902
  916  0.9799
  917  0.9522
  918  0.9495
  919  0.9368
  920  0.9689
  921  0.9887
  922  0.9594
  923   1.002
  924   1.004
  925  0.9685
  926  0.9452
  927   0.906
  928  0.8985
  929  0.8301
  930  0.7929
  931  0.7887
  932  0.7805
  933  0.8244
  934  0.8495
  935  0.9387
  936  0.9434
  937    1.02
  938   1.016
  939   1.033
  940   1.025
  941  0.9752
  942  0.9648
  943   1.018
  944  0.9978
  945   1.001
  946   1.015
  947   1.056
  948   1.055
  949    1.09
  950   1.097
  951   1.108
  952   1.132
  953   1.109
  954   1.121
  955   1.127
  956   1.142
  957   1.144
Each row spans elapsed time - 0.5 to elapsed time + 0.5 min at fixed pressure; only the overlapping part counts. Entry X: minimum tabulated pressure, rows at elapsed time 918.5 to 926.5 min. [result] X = 0.9368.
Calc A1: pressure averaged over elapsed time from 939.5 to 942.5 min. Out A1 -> 0.988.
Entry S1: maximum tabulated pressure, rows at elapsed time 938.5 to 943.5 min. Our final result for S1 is 1.033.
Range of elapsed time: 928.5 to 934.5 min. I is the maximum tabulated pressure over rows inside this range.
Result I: 0.8495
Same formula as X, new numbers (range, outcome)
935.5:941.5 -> 0.9434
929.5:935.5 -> 0.7805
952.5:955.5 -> 1.109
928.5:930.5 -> 0.7929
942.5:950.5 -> 0.9978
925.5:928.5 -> 0.8985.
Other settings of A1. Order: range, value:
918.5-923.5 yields 0.971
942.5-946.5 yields 1.01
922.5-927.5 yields 0.965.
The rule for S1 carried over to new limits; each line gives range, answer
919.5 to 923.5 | 1.002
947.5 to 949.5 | 1.09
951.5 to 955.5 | 1.132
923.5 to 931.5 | 1.004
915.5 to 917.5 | 0.9799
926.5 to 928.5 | 0.906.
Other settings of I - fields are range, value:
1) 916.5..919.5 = 0.9522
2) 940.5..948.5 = 1.056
